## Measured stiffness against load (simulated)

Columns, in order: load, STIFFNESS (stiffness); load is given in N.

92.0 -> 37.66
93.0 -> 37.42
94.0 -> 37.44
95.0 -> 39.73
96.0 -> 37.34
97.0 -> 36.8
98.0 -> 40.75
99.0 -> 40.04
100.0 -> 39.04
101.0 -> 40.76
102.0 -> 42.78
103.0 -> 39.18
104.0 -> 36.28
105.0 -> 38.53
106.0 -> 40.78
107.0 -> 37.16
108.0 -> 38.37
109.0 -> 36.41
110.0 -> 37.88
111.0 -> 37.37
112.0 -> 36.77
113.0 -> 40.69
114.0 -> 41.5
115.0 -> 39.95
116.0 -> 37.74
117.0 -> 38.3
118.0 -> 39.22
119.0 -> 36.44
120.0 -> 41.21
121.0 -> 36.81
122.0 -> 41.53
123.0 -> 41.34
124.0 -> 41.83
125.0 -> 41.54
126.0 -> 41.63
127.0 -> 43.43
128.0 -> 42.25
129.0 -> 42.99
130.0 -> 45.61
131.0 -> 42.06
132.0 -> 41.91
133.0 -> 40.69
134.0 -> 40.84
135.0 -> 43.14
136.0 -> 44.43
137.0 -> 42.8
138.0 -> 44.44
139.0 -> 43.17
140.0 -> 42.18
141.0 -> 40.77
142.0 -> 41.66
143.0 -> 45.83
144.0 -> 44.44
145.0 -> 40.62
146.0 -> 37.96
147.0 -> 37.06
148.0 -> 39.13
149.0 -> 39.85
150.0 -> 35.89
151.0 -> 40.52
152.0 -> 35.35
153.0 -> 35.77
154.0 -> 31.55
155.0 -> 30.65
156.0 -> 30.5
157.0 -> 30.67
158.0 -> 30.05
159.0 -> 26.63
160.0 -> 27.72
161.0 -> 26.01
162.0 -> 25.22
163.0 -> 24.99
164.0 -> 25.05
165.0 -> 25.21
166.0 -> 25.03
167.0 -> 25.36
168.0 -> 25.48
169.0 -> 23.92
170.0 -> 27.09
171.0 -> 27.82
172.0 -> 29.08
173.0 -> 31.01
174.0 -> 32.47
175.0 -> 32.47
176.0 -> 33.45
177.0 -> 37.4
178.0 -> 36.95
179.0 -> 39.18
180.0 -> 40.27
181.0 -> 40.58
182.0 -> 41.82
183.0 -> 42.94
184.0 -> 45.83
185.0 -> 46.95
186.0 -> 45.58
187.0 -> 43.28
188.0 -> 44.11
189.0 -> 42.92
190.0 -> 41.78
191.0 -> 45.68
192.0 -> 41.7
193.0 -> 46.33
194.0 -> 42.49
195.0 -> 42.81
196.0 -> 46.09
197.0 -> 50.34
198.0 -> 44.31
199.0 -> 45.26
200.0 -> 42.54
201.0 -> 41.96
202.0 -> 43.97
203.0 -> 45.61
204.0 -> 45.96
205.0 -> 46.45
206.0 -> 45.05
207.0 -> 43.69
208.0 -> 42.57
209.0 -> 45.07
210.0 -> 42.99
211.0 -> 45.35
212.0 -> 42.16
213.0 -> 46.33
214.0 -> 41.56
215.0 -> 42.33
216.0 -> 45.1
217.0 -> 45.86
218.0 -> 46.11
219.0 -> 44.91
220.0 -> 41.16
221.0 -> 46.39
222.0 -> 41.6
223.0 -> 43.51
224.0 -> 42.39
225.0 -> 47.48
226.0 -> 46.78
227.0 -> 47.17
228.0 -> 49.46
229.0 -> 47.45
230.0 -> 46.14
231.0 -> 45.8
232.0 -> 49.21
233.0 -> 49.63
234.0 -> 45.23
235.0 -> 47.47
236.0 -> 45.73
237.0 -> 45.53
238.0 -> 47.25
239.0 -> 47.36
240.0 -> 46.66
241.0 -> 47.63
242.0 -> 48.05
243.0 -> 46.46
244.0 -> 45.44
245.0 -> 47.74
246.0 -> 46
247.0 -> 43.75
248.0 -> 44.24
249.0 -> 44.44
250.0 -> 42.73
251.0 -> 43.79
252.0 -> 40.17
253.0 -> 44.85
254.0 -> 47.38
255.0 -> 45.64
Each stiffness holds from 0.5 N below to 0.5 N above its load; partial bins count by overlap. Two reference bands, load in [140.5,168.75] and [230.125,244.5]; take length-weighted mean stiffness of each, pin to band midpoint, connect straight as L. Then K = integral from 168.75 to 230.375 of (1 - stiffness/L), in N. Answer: -2.5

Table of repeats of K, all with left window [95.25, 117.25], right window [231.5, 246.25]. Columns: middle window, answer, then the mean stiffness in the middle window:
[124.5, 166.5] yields 4.1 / 37.1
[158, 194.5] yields 7.1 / 34.9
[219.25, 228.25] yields 0.2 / 45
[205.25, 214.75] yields 0.3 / 43.9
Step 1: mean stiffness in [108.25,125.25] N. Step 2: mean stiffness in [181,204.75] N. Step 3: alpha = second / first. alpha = 1.13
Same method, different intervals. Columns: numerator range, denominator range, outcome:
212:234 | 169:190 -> 1.20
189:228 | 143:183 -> 1.35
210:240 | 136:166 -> 1.29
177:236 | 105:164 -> 1.16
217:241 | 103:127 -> 1.18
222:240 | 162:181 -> 1.54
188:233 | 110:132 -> 1.11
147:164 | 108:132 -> 0.79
